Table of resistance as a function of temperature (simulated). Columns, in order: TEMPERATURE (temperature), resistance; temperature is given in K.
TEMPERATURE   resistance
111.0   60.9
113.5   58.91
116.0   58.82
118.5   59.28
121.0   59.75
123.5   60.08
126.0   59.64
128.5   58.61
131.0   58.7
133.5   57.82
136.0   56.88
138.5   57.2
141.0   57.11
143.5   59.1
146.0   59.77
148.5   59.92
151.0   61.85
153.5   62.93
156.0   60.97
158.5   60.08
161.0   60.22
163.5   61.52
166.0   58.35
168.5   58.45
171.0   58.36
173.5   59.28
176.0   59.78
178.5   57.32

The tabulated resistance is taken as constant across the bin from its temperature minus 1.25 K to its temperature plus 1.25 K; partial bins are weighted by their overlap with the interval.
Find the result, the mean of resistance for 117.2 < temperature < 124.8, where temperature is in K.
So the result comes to 59.7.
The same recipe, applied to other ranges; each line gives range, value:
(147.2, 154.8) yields 61.6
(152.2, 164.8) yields 61.1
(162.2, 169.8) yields 59.4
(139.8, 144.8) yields 58.1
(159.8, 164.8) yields 60.9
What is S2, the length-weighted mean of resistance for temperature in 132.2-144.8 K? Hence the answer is 57.6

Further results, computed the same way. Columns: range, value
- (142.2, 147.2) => 59.4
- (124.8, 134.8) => 58.7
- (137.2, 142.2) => 57.2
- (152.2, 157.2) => 62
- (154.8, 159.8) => 60.5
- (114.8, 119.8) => 59.1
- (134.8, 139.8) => 57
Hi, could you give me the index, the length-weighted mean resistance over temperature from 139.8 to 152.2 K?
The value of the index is 59.6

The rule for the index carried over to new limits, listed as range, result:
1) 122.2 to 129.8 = 59.4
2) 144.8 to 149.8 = 59.9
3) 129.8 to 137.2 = 57.8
